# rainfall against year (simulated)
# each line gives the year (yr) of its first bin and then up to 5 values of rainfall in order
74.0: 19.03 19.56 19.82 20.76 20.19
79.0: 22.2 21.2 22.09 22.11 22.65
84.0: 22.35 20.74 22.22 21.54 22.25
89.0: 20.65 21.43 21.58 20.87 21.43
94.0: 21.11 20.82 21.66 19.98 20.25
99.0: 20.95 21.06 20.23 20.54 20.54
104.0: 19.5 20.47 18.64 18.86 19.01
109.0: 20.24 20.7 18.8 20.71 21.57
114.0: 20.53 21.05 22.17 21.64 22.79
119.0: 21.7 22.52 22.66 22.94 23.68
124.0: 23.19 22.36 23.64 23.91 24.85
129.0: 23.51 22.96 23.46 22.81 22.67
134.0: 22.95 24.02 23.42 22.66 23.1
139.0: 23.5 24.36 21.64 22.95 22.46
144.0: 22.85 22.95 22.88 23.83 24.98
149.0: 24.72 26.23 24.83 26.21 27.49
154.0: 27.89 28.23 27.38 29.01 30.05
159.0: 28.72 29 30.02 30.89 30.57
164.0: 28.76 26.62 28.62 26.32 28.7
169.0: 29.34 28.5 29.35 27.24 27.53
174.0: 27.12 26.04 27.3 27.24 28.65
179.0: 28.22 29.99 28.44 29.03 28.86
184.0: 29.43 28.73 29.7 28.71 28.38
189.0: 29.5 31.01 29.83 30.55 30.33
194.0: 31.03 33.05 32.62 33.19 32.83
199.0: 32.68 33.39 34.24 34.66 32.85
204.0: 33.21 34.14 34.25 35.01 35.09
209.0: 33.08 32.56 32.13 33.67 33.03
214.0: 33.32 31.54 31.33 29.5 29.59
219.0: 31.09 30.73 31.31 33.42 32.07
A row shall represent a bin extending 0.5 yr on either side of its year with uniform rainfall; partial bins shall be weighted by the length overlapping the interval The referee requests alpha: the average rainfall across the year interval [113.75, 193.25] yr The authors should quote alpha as 26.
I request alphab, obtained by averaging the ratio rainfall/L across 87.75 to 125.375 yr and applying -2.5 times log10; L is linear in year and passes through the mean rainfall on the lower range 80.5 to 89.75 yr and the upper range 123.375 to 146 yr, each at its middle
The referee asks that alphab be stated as 0.07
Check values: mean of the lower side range 21.8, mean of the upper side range 23.2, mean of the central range 21.1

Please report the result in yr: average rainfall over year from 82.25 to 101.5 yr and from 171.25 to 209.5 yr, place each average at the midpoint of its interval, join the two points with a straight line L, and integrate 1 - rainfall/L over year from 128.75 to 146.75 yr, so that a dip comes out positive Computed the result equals 1.81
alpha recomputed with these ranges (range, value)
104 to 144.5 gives 22.2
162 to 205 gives 29.9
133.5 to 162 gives 25.4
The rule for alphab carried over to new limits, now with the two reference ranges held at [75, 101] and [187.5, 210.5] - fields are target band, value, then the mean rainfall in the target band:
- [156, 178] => 0.031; 28.4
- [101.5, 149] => 0.128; 22.2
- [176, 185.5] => 0.073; 28.7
